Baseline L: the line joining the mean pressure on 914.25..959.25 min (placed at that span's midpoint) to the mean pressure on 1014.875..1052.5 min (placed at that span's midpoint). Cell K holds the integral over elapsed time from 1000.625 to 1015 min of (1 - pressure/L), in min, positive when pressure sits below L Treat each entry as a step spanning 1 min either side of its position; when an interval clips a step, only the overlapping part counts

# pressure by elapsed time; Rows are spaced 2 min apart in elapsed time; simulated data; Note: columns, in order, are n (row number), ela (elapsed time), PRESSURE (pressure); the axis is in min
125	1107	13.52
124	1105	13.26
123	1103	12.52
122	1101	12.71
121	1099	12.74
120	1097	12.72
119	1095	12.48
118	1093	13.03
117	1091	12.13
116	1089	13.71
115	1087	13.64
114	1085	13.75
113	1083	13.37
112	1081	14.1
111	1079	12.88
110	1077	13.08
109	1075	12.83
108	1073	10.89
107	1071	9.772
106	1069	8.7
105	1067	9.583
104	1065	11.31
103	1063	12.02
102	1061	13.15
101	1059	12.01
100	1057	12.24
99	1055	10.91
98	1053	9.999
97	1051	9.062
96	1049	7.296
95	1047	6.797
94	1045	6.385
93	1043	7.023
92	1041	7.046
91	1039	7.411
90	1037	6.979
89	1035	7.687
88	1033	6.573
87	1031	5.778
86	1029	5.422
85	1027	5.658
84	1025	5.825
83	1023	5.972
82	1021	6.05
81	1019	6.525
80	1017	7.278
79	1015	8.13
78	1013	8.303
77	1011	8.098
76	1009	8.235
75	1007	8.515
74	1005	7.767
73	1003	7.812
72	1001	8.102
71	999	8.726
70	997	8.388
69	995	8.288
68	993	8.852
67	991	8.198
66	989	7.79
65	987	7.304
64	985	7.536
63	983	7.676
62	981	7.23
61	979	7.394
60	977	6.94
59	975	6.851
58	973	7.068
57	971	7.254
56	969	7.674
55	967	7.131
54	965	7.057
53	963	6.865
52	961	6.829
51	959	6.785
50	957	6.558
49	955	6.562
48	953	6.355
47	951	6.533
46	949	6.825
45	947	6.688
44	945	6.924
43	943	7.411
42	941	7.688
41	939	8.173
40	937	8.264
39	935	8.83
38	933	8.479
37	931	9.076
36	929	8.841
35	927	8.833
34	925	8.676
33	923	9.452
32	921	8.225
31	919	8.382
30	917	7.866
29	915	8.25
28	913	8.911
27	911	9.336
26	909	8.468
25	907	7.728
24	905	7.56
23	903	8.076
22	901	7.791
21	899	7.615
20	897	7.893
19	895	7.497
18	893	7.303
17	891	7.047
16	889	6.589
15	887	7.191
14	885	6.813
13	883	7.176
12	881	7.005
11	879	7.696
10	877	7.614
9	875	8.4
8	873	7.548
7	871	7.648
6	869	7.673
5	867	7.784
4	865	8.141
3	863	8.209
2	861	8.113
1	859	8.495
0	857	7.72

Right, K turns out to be -2.1 min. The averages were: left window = 7.83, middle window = 8.12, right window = 6.8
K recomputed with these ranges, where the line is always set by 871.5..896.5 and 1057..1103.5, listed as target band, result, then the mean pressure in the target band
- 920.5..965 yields 5.7 min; 7.66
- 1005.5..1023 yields 5.1 min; 7.55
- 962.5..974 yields 2.8 min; 7.19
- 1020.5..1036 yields 6.9 min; 6.12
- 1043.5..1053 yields 3.2 min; 7.64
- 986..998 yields 2.3 min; 8.14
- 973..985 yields 3.1 min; 7.23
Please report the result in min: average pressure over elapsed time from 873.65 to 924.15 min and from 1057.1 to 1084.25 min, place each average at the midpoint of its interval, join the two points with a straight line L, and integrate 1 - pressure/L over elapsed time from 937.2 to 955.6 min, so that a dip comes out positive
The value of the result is 3.8 min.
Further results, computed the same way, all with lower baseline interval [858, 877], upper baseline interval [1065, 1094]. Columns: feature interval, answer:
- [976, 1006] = 7.4 min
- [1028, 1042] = 5.7 min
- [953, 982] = 8.7 min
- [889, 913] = 2.3 min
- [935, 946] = 1.9 min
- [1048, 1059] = 1.5 min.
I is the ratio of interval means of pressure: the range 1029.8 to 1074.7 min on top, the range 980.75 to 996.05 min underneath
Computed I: 1.15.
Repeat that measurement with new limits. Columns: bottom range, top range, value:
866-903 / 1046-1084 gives 1.48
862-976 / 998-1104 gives 1.26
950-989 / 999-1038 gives 1.01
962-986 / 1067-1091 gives 1.70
